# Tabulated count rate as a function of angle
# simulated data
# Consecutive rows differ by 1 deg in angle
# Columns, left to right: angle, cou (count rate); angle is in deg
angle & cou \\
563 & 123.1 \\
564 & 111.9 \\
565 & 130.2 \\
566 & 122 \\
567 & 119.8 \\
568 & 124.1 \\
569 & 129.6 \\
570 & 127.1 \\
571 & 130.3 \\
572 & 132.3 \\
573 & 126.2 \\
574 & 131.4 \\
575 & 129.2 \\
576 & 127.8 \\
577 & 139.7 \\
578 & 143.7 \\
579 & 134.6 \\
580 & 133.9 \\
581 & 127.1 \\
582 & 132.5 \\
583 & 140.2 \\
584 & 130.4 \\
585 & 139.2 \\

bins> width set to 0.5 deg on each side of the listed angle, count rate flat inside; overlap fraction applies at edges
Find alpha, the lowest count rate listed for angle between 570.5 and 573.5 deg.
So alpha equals 126.2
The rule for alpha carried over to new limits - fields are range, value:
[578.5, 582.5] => 127.1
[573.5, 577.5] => 127.8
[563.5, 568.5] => 111.9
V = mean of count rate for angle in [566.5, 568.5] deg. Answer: 122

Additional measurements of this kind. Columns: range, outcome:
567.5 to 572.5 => 129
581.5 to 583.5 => 136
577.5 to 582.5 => 134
